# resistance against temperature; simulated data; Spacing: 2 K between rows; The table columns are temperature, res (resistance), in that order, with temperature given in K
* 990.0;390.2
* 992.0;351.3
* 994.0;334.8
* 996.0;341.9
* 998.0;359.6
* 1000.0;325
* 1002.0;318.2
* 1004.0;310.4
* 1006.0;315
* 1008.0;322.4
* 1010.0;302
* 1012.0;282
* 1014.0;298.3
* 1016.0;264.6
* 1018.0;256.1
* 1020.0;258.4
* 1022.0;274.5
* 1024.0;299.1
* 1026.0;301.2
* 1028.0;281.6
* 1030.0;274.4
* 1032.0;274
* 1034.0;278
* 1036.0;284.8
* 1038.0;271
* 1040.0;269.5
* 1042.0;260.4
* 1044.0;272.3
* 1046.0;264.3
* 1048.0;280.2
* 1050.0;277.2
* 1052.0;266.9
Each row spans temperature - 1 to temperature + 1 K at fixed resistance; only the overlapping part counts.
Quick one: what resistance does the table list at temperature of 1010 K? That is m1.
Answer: 302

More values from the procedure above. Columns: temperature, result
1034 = 278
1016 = 264.6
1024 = 299.1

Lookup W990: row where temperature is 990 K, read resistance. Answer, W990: 390.2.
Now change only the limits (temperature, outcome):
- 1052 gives 266.9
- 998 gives 359.6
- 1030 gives 274.4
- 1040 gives 269.5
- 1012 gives 282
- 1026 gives 301.2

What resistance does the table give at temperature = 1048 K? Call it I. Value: 280.2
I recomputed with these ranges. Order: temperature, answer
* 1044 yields 272.3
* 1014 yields 298.3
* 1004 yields 310.4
